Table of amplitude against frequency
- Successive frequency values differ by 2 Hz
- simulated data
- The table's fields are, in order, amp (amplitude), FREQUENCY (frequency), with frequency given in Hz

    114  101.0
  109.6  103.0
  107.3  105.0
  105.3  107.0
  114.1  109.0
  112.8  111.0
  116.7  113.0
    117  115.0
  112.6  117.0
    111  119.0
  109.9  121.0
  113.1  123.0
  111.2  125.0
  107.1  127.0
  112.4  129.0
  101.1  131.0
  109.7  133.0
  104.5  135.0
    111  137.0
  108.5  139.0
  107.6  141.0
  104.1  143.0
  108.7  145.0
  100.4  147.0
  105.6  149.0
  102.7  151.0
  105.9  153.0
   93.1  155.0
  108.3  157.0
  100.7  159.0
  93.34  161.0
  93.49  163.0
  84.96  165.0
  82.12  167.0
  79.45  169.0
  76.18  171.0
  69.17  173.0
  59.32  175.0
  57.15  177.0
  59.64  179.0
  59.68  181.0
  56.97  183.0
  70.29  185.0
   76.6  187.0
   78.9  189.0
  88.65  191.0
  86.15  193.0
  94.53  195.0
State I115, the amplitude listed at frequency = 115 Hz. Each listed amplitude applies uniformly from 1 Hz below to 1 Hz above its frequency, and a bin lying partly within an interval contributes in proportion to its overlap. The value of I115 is 117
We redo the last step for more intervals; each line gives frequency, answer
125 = 111.2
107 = 105.3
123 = 113.1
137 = 111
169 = 79.45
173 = 69.17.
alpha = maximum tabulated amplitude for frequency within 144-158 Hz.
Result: 108.7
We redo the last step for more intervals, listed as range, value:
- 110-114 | 116.7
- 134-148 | 111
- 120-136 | 113.1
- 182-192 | 88.65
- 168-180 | 79.45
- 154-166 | 108.3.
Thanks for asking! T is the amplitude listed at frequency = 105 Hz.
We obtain 107.3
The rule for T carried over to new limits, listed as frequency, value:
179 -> 59.64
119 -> 111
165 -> 84.96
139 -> 108.5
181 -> 59.68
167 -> 82.12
